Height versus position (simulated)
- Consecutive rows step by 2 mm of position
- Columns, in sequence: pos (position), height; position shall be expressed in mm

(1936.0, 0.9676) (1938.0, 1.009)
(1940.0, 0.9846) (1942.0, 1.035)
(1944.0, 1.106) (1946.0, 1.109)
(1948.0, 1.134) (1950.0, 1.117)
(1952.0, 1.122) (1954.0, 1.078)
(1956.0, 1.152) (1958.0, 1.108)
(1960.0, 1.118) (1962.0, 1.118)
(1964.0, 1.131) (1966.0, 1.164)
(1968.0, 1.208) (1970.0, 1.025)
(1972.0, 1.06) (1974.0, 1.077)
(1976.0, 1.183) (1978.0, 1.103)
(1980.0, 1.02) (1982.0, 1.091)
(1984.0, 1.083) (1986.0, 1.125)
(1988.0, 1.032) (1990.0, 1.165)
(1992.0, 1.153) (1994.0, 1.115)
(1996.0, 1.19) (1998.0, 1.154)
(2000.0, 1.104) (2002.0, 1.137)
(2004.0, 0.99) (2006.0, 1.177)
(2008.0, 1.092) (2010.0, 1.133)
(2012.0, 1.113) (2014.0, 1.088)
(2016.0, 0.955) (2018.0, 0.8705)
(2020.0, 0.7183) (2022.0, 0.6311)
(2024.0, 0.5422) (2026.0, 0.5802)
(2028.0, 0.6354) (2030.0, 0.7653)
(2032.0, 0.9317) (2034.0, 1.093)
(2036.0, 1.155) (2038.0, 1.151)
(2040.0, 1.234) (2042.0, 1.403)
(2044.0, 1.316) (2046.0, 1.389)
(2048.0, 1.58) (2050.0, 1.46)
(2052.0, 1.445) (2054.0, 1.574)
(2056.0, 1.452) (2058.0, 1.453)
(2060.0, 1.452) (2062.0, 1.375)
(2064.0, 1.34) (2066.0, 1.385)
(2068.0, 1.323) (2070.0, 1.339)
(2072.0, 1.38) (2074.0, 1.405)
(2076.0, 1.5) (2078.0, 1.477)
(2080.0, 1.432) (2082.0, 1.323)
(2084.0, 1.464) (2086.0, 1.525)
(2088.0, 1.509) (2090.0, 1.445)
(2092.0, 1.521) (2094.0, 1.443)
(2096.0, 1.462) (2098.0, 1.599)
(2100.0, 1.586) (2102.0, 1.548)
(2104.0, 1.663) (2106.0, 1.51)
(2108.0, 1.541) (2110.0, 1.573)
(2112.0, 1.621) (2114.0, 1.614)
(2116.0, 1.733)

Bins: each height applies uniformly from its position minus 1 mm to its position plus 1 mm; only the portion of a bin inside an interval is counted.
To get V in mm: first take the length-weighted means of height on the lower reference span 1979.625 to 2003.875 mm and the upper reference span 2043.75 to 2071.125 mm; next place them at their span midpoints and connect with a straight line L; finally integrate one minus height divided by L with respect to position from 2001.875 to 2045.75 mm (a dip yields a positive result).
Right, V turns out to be 9.5 mm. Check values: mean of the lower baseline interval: 1.11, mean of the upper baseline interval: 1.42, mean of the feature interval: 0.991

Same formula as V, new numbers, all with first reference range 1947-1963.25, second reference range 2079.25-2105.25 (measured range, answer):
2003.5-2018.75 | 2.60 mm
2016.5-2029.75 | 6.36 mm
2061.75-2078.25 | 0.59 mm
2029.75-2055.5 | 1.49 mm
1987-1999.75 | 0.97 mm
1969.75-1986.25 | 1.34 mm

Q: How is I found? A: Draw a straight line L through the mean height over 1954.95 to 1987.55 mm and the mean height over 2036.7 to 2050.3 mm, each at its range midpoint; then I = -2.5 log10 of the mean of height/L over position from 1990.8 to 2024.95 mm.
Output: 0.21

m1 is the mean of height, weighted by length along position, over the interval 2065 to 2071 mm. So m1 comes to 1.35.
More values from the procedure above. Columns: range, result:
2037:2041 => 1.19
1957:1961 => 1.11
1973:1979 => 1.12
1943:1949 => 1.12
